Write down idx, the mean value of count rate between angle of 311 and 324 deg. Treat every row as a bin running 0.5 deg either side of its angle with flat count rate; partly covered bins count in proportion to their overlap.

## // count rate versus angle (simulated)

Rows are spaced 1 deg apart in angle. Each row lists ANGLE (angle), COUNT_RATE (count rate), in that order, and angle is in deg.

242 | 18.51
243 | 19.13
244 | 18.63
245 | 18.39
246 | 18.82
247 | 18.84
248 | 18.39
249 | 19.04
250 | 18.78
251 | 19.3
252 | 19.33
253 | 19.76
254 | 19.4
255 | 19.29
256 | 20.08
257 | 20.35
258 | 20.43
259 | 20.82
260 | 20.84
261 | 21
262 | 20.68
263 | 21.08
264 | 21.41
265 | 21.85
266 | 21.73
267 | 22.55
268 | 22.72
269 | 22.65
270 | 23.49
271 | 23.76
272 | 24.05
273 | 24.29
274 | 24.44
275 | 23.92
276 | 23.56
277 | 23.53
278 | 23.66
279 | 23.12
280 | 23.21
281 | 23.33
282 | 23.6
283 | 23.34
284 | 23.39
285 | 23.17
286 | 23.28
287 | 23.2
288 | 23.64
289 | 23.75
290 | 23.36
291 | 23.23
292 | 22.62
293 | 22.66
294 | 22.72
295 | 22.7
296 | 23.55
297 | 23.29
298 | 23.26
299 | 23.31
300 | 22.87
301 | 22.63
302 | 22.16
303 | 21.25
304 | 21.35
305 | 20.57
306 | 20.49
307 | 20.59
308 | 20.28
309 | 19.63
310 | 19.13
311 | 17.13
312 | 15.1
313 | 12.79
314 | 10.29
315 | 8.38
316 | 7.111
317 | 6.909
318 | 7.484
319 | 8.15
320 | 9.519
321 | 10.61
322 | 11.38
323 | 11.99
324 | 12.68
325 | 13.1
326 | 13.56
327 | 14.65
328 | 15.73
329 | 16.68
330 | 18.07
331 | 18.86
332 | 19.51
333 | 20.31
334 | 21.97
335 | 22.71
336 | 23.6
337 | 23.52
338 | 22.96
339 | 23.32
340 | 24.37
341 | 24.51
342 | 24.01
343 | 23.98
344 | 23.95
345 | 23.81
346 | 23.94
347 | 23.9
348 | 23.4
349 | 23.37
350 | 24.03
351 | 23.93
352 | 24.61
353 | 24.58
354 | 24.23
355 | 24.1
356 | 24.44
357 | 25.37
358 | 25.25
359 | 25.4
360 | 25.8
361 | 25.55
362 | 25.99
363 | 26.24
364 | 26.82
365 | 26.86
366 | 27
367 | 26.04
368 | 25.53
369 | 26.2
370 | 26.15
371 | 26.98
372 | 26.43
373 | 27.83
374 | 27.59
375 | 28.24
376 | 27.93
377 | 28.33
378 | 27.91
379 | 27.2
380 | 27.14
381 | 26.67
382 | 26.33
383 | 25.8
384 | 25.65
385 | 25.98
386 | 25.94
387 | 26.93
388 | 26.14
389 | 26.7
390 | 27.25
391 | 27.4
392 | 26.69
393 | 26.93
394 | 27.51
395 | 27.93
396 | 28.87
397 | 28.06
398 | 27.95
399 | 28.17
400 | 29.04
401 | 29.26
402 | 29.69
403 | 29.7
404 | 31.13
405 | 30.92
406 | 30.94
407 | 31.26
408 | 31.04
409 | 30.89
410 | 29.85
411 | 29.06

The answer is 10.4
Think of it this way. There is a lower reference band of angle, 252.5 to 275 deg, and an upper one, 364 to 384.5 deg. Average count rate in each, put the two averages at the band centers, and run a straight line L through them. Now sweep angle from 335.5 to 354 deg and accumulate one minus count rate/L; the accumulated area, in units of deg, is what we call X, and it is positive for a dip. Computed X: 1.2 deg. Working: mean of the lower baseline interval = 21.7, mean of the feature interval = 23.9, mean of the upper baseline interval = 26.9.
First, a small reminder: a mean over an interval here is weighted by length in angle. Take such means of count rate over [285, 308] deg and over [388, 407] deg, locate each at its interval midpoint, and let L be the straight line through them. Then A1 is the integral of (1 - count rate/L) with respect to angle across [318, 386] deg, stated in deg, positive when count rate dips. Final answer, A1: 8.50 deg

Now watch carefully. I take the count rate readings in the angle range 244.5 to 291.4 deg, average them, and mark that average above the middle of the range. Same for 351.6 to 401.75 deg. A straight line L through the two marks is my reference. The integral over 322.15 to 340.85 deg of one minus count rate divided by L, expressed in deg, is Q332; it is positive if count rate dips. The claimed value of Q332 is 4.53 deg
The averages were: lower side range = 21.8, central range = 18.7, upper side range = 26.7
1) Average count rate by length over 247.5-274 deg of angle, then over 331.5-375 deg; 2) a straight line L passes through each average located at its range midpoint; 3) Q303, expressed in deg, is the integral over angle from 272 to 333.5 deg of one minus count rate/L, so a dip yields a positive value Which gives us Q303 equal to 9.5 deg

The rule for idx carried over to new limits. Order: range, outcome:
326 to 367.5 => 23.2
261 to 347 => 20.2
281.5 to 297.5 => 23.2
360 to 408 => 27.5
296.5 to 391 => 21.9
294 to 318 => 18.3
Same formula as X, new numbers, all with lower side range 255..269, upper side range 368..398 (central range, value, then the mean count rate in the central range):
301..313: 1.9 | 19.6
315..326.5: 6.7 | 10.1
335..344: 0.4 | 23.7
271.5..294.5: -1.3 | 23.4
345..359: 0.7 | 24.3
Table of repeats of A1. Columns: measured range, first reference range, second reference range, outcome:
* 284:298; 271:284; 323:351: -0.1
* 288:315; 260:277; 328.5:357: 2.6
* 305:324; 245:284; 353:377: 8.3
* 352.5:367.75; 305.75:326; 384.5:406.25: -3.0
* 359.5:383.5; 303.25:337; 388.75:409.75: -2.5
